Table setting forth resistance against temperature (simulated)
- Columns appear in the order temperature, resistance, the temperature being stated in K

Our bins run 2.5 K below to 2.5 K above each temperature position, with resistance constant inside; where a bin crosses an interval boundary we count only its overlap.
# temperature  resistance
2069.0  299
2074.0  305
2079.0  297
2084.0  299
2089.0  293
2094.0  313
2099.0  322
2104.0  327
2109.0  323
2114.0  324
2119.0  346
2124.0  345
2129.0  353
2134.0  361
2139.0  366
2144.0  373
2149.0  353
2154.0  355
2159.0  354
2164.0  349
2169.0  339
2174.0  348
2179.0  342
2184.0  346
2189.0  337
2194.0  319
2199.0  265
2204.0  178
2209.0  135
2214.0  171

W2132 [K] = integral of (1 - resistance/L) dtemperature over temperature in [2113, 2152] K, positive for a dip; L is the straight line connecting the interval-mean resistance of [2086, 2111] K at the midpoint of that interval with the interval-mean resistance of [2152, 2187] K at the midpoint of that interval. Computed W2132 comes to -2.7 K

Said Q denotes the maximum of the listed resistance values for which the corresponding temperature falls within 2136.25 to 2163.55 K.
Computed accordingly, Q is 373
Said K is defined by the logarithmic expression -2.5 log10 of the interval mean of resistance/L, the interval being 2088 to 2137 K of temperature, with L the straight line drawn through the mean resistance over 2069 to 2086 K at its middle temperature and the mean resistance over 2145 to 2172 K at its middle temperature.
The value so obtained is -0.03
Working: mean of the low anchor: 300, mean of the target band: 332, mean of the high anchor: 351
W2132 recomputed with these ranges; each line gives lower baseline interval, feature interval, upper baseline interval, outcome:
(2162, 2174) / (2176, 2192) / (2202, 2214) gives -4.31 K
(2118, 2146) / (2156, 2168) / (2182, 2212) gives -1.44 K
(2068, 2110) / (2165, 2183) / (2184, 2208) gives -4.05 K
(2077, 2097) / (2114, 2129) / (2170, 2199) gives -1.49 K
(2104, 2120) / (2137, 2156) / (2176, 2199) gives -1.91 K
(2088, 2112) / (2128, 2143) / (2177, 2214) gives -3.20 K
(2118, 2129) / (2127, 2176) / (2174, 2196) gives -1.76 K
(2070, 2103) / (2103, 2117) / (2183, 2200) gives -0.76 K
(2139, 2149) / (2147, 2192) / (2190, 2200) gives -1.70 K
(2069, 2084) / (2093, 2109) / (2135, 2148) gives 0.18 K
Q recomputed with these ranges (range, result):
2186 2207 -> 337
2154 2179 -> 355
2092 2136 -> 361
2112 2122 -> 346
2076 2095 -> 313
